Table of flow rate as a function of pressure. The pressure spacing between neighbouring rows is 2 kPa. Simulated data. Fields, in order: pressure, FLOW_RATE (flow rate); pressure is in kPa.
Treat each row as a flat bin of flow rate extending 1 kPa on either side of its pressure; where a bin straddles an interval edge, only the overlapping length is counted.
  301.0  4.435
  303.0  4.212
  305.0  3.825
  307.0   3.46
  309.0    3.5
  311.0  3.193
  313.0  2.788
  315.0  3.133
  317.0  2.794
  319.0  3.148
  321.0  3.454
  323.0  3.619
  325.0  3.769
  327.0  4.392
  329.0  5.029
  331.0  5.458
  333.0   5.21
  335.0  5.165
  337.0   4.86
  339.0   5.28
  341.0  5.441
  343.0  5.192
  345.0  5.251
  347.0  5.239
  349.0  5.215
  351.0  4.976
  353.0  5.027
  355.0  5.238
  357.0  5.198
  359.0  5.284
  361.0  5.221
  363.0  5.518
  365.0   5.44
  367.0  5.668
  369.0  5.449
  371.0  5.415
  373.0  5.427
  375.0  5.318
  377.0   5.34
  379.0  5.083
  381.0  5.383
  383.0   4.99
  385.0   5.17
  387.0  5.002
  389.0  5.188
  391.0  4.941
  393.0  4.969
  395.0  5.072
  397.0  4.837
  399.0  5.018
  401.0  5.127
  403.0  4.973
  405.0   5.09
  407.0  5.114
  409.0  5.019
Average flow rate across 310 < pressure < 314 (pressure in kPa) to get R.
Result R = 2.99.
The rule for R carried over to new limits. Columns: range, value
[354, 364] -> 5.29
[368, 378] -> 5.39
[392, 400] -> 4.97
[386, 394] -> 5.02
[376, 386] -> 5.19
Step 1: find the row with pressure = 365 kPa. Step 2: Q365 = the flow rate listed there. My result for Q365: 5.44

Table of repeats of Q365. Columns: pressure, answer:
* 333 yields 5.21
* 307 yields 3.46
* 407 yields 5.114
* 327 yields 4.392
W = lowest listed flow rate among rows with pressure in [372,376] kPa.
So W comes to 5.318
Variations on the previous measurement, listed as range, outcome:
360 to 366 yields 5.221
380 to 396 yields 4.941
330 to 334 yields 5.21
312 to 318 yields 2.788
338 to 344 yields 5.192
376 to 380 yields 5.083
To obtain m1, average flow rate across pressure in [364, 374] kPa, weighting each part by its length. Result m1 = 5.48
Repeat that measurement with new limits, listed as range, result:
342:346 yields 5.22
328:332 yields 5.24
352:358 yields 5.15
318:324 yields 3.41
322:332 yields 4.45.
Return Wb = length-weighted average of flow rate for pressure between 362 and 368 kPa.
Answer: 5.54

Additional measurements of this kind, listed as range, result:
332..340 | 5.13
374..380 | 5.25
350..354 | 5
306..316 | 3.21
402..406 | 5.03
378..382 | 5.23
